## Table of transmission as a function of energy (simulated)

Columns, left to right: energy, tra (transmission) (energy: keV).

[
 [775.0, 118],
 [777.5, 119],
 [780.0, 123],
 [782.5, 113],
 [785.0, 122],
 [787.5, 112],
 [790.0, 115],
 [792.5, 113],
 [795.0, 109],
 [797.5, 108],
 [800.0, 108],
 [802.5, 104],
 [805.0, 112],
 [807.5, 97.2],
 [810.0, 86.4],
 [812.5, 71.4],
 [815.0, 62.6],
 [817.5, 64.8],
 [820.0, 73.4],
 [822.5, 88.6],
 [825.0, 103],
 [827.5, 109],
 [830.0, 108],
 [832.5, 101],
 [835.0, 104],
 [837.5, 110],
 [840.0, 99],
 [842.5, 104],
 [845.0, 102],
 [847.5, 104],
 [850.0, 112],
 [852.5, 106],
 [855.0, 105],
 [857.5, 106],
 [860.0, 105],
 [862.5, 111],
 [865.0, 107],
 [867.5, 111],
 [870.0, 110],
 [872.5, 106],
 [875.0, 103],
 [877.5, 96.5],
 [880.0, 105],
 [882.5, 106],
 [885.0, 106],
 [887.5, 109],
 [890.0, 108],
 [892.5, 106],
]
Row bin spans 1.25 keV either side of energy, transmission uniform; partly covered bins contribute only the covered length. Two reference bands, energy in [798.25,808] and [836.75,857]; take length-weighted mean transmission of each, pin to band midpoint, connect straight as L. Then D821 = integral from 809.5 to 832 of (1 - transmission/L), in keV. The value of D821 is 4.25 keV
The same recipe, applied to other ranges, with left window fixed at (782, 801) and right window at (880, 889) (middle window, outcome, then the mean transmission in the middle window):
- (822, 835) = 0.9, 103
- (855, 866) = 0.1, 107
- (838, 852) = 0.6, 105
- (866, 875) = 0.0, 108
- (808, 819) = 3.8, 73.1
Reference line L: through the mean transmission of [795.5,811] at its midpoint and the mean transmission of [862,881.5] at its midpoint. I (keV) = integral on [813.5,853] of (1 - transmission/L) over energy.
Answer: 2.96 keV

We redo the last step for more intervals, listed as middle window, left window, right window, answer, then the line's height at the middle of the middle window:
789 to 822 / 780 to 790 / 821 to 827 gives 3.9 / 106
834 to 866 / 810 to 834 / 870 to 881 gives -3.4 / 95.6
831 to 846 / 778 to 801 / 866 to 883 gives 0.8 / 109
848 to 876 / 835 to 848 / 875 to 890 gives -0.9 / 104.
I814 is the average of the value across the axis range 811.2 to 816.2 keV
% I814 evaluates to 67.2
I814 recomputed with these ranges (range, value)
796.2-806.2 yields 108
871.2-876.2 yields 105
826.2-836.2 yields 105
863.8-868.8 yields 109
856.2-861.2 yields 106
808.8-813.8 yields 78.7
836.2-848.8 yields 104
